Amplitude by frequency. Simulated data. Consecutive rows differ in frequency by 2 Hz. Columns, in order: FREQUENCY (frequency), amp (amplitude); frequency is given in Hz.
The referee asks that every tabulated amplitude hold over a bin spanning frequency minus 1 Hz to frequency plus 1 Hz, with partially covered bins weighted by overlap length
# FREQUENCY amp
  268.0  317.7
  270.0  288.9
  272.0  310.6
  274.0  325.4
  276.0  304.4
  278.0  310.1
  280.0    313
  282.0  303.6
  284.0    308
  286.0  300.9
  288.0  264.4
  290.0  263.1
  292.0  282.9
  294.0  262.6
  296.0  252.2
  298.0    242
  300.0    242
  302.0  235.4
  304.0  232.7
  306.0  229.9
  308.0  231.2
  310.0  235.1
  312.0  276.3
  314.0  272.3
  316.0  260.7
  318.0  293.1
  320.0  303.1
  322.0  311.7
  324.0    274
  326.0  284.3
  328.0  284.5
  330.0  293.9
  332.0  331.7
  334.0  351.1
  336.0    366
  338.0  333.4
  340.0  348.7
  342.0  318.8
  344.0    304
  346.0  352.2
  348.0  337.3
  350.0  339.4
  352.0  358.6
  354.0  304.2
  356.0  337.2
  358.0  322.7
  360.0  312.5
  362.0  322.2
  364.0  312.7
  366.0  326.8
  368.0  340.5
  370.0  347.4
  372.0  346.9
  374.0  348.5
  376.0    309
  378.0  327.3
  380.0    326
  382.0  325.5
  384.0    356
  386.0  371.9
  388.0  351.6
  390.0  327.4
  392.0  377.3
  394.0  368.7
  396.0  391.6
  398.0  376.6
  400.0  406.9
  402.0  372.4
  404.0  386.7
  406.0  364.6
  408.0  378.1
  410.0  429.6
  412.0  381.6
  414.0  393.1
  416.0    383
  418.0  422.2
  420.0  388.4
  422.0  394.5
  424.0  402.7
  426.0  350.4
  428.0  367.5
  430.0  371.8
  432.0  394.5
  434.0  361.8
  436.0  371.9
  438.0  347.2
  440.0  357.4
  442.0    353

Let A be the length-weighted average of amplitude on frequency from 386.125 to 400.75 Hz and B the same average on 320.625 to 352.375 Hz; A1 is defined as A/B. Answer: 1.15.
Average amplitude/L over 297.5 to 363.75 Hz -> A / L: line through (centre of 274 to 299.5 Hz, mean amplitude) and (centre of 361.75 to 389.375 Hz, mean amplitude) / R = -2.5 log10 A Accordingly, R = 0.04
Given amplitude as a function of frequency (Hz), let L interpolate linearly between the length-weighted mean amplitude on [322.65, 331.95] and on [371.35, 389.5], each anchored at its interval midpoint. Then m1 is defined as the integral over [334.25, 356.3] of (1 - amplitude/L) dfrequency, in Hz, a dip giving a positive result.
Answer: -2.2 Hz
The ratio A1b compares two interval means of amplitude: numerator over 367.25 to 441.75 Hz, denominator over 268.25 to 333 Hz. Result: 1.32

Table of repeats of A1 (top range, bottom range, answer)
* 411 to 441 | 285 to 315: 1.49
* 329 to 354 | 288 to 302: 1.31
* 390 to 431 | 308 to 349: 1.26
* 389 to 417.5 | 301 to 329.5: 1.43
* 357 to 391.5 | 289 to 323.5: 1.28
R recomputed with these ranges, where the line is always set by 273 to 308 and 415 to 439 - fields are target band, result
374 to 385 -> 0.04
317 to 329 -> 0.03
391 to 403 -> -0.08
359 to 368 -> 0.03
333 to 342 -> -0.12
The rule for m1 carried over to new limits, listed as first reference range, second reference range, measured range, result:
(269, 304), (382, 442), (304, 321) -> 2.3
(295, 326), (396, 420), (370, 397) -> 0.7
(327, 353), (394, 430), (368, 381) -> 0.9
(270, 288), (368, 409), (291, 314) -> 5.0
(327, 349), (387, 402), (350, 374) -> 1.1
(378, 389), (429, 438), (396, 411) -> -1.4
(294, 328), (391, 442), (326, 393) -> -3.7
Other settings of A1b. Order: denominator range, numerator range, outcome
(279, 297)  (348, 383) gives 1.16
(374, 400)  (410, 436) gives 1.09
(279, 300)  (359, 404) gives 1.26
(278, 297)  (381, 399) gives 1.27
